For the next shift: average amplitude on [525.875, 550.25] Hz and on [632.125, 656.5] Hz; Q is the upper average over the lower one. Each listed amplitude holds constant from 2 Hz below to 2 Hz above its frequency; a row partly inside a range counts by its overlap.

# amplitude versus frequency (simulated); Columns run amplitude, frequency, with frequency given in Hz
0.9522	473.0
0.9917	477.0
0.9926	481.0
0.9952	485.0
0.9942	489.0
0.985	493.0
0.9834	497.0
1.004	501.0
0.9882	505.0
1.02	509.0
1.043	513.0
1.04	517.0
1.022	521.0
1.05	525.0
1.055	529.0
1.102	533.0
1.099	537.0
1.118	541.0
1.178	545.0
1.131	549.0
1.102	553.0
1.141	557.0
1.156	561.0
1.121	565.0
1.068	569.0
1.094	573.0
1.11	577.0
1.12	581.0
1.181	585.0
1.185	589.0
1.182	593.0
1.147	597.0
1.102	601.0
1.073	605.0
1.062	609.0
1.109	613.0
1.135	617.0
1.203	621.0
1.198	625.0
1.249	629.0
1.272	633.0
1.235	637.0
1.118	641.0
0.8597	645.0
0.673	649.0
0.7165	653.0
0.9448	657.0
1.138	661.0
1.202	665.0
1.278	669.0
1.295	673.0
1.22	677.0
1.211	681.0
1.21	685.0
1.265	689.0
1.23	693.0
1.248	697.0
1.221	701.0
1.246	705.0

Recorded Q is 0.87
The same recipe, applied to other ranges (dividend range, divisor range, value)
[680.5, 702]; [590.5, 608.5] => 1.10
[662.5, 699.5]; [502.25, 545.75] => 1.17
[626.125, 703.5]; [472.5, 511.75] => 1.15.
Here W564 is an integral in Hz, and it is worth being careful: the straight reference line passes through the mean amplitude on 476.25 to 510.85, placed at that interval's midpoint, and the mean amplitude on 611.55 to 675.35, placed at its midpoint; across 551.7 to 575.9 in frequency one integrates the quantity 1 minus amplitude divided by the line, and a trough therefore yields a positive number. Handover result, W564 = -1.59 Hz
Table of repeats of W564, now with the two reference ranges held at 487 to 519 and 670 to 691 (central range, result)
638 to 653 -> 3.9 Hz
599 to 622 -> 0.8 Hz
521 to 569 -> -2.0 Hz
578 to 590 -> -0.4 Hz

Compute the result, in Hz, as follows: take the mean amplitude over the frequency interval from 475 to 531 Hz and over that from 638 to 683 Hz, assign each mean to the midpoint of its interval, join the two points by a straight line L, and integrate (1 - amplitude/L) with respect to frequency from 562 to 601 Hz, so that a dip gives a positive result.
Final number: -3.6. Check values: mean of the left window 1.01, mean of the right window 1.06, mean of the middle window 1.13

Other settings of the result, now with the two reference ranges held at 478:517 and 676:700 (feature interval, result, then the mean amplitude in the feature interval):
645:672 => 4.6 Hz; 0.993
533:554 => -1.3 Hz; 1.12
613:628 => -0.3 Hz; 1.17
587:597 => -0.5 Hz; 1.18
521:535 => -0.3 Hz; 1.06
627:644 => -0.4 Hz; 1.2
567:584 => -0.1 Hz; 1.1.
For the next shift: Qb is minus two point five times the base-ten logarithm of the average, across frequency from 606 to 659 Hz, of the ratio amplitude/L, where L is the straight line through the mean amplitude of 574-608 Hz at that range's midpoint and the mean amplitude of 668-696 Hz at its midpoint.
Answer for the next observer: 0.12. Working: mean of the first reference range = 1.13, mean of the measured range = 1.06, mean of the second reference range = 1.24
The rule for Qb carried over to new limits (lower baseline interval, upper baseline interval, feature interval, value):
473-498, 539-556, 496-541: 0.024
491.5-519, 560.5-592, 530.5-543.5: -0.044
